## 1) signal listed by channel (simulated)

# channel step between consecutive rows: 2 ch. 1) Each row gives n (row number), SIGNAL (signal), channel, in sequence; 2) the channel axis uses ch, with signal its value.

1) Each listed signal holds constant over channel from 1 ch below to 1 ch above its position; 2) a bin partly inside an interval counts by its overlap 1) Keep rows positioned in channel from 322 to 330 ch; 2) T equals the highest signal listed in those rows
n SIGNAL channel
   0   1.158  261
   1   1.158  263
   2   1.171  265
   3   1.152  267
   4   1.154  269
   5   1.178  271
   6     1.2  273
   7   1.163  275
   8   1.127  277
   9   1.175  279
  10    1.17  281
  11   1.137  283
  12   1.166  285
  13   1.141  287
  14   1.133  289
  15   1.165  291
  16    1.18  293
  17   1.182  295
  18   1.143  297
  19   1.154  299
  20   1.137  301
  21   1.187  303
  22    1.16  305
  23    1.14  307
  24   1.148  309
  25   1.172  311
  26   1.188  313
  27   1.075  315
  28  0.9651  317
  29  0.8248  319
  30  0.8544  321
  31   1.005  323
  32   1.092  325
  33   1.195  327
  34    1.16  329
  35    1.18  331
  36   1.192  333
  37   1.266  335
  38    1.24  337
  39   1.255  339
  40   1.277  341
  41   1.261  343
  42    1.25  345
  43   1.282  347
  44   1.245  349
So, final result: 1.195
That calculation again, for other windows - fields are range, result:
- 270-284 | 1.2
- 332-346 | 1.277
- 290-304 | 1.187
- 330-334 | 1.192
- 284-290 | 1.166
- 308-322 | 1.188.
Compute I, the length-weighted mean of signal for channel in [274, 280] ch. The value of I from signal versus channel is 1.16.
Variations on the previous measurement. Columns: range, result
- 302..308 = 1.16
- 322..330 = 1.11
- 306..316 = 1.14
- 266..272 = 1.16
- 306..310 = 1.14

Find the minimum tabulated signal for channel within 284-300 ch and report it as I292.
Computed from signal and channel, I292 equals 1.133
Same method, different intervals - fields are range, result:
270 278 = 1.127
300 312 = 1.137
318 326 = 0.8248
